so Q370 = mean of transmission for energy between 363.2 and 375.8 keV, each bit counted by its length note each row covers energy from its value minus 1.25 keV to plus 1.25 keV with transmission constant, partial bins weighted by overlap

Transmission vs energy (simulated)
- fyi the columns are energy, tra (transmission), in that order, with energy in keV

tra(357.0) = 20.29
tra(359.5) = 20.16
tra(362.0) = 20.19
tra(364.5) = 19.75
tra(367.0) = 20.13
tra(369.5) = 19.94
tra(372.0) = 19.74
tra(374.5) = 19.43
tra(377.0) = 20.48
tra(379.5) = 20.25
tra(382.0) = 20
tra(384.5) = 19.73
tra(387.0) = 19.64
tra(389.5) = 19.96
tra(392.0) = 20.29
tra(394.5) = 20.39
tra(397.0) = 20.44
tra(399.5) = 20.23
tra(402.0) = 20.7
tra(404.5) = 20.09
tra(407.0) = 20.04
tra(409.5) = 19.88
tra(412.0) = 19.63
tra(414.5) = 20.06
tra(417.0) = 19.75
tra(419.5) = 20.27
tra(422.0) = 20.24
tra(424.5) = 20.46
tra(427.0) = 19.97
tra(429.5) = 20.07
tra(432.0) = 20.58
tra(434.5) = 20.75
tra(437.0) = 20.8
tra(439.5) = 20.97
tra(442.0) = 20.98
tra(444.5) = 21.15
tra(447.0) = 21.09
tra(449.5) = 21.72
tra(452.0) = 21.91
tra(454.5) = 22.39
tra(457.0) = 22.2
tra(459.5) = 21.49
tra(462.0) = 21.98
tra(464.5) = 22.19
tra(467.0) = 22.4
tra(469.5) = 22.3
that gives 19.8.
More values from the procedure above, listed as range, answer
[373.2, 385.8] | 20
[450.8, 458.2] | 22.2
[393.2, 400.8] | 20.4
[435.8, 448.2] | 21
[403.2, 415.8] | 19.9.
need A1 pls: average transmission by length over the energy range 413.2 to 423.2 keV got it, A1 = 20.1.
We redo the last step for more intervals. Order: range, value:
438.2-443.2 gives 21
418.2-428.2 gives 20.2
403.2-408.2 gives 20.1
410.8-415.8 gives 19.8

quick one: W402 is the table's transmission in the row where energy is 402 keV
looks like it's 20.7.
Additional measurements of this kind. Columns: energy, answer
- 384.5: 19.73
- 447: 21.09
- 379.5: 20.25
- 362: 20.19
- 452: 21.91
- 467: 22.4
